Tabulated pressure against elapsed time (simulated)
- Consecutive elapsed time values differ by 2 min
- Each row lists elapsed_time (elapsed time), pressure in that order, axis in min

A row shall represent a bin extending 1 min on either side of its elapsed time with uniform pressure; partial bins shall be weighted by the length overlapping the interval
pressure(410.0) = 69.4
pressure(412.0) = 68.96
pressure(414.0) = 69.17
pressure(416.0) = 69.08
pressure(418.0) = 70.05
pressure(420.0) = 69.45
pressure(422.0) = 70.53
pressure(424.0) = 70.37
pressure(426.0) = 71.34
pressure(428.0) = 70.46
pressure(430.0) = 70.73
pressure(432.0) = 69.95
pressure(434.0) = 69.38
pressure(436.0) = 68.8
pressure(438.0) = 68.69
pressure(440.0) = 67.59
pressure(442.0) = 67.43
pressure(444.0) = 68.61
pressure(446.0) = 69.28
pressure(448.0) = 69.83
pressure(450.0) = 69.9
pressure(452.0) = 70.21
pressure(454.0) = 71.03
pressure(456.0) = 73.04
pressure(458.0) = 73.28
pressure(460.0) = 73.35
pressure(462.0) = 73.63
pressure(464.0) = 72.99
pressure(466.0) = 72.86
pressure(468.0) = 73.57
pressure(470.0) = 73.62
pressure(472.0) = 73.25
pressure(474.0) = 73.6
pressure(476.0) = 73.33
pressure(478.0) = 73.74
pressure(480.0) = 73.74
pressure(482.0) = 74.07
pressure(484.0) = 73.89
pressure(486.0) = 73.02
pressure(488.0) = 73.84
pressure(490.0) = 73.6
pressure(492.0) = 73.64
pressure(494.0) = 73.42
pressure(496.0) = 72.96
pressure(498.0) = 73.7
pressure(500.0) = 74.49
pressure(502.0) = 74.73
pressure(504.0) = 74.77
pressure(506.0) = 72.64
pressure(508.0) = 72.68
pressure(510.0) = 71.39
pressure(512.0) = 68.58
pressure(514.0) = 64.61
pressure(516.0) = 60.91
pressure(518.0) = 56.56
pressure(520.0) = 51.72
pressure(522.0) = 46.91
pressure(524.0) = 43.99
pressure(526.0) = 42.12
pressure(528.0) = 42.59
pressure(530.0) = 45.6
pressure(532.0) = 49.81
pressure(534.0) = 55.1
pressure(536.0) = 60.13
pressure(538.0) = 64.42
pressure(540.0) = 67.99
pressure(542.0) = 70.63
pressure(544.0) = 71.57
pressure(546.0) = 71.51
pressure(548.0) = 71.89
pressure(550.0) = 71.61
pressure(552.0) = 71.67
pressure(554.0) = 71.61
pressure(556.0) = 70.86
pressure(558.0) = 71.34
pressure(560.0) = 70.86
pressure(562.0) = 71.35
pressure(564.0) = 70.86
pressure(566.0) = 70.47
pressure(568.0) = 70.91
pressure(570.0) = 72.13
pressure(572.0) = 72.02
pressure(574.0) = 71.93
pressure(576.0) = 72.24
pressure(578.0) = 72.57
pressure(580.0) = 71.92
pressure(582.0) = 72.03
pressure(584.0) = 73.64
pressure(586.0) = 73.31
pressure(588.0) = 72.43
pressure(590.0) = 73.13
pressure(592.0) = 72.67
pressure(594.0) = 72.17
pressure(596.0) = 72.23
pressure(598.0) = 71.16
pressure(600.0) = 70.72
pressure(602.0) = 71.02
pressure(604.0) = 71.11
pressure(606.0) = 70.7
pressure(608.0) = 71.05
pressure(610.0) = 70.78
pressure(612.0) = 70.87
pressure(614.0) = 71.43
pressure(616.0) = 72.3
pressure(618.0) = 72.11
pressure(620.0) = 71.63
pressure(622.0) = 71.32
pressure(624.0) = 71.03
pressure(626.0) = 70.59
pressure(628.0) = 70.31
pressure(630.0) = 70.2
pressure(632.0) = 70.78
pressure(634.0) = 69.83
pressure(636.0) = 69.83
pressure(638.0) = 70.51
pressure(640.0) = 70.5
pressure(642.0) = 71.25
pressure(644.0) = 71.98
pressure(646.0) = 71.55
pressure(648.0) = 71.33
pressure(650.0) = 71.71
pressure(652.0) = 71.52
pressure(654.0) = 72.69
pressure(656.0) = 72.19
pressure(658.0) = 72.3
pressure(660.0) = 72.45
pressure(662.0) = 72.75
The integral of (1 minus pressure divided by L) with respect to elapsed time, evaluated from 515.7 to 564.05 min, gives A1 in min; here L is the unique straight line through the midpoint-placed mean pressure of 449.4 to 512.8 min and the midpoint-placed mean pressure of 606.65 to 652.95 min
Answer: 7.1 min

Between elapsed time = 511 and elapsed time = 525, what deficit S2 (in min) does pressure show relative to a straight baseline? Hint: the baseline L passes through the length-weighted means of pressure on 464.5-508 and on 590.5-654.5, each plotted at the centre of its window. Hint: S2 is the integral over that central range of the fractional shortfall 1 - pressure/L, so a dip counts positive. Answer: 3.2 min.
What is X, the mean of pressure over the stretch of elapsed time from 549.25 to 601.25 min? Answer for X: 71.8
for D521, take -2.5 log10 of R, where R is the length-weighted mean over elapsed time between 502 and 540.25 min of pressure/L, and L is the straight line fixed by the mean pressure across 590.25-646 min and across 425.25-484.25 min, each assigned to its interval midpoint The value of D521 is 0.21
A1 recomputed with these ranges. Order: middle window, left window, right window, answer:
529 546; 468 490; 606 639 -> 2.6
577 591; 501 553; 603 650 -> -1.1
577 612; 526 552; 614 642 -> -2.4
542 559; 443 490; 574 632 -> 0.1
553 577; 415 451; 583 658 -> -0.2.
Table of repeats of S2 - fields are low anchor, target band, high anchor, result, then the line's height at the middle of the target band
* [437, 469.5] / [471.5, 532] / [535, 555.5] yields 3.5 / 70.1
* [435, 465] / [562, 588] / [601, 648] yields -0.4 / 70.9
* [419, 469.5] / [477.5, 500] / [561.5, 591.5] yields -0.8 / 71.2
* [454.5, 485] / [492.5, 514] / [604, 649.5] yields 0.1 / 72.9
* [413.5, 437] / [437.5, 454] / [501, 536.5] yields -0.4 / 67.5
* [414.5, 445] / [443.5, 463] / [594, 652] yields -0.4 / 69.7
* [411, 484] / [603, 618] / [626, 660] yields 0.0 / 71.2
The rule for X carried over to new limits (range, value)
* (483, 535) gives 63.7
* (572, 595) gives 72.5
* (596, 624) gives 71.3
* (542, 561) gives 71.4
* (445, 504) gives 73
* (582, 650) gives 71.4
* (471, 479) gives 73.5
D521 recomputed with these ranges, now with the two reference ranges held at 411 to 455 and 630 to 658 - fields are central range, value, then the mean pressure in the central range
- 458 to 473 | -0.05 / 73.3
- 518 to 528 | 0.44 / 46.9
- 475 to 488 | -0.06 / 73.6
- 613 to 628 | -0.01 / 71.4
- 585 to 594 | -0.03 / 72.8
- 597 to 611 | 0.00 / 70.9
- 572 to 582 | -0.02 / 72.1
